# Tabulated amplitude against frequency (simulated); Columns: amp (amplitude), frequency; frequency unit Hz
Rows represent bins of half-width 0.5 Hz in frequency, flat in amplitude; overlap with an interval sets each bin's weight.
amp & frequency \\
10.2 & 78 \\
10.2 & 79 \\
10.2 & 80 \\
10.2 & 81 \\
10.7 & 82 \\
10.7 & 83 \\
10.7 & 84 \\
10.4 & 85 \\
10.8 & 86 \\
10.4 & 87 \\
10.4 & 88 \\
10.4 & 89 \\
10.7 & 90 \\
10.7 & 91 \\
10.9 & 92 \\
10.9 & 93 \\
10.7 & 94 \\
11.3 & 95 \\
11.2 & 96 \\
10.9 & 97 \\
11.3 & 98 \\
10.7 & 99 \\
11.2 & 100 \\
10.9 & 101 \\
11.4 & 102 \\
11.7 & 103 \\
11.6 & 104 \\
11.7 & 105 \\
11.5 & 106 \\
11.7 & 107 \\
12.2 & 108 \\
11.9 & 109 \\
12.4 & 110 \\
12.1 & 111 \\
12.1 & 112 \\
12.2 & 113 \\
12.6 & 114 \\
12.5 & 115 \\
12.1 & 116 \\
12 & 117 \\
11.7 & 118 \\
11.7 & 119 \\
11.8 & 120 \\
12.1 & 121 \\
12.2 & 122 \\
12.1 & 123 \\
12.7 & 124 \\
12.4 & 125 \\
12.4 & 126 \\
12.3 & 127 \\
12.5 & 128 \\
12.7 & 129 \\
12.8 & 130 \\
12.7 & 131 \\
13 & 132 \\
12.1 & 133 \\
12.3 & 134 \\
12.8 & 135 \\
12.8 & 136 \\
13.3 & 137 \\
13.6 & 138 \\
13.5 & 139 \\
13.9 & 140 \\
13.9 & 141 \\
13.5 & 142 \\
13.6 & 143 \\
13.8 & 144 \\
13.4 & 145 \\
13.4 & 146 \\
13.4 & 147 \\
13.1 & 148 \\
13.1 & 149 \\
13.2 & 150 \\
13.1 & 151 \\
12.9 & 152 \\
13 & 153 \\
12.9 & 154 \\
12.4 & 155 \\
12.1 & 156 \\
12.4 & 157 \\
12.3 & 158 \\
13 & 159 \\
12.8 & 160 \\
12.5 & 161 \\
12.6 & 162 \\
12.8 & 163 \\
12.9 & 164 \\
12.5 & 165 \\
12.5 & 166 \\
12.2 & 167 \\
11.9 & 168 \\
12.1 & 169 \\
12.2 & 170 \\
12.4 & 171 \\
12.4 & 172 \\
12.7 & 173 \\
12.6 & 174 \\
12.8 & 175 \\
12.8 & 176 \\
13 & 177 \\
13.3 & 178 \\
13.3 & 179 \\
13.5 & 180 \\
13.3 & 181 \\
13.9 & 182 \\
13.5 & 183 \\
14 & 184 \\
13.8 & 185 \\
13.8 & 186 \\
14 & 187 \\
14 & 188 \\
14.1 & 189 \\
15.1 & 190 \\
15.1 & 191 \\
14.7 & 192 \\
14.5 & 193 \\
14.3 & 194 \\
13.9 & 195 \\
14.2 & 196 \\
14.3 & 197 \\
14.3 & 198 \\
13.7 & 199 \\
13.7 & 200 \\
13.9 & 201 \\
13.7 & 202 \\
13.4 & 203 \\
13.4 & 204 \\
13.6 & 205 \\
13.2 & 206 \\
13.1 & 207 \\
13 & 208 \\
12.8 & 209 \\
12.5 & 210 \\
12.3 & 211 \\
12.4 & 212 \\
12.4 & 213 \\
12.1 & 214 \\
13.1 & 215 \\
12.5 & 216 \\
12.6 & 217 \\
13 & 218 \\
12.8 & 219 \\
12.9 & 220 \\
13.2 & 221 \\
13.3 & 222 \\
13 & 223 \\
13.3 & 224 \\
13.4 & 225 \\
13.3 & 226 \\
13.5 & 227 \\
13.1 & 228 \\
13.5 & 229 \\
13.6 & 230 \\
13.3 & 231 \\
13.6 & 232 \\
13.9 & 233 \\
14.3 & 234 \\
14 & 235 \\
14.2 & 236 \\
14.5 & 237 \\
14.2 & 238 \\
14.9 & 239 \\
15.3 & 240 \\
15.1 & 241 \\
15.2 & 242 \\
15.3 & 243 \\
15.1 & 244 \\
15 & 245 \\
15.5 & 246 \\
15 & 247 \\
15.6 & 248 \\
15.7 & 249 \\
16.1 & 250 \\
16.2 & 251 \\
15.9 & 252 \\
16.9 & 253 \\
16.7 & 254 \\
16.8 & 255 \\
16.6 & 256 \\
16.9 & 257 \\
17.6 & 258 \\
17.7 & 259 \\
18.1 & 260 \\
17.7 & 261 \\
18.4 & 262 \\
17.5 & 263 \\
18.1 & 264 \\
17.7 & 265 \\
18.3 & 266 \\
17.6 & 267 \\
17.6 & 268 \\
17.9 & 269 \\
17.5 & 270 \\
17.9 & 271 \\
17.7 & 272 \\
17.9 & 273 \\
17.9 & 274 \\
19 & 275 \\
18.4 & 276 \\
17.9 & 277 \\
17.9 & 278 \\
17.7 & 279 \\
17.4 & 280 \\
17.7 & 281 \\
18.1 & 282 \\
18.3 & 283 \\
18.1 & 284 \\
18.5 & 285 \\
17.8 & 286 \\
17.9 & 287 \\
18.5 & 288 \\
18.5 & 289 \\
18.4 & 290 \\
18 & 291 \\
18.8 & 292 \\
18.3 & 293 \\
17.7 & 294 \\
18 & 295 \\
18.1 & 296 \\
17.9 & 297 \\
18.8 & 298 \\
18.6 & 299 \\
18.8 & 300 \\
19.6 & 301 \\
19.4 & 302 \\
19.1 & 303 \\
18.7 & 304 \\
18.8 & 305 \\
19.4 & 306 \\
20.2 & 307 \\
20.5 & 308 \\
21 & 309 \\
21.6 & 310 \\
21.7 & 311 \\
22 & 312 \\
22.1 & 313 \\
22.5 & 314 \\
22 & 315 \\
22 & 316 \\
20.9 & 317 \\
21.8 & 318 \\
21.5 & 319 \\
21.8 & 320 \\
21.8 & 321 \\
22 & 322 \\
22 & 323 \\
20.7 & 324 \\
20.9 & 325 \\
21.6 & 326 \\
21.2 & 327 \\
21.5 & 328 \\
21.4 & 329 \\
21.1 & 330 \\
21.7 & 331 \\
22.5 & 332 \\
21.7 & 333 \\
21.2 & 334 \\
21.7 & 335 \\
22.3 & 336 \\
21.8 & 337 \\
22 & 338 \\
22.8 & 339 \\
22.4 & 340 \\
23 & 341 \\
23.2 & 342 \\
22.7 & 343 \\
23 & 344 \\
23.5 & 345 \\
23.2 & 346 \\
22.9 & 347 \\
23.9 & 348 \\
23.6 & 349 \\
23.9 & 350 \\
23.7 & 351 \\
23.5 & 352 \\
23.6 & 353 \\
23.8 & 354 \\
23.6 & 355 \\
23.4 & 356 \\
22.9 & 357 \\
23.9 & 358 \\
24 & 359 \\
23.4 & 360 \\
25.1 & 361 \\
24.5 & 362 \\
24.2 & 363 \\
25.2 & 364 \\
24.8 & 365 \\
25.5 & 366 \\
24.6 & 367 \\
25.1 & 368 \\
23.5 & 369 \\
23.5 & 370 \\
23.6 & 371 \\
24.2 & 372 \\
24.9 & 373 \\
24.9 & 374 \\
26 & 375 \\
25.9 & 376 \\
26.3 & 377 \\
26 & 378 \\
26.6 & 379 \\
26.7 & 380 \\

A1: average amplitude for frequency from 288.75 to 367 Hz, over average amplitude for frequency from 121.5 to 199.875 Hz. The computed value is 1.6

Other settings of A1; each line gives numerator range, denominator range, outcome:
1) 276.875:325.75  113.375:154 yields 1.53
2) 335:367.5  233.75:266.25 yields 1.46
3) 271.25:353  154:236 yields 1.55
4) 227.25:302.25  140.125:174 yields 1.32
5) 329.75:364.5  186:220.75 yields 1.71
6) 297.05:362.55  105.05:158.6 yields 1.73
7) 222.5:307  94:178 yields 1.35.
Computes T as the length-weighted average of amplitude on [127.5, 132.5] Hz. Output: 12.7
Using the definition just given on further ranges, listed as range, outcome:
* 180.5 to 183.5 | 13.6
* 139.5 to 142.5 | 13.8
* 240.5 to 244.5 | 15.2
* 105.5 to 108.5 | 11.8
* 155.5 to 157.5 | 12.2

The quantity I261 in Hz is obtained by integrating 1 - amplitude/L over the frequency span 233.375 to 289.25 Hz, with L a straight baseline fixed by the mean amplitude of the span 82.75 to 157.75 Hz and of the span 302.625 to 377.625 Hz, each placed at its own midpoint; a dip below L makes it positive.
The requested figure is 6.1 Hz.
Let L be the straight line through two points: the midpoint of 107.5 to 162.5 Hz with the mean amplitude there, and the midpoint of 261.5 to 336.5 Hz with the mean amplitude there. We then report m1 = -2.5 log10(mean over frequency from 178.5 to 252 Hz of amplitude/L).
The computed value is 0.16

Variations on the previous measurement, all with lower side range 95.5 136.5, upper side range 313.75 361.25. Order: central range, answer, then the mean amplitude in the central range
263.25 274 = 0.084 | 17.8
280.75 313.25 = 0.085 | 19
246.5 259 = 0.131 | 16.4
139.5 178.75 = 0.095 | 12.9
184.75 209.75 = 0.143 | 13.9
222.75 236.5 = 0.269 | 13.6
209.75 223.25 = 0.301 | 12.7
